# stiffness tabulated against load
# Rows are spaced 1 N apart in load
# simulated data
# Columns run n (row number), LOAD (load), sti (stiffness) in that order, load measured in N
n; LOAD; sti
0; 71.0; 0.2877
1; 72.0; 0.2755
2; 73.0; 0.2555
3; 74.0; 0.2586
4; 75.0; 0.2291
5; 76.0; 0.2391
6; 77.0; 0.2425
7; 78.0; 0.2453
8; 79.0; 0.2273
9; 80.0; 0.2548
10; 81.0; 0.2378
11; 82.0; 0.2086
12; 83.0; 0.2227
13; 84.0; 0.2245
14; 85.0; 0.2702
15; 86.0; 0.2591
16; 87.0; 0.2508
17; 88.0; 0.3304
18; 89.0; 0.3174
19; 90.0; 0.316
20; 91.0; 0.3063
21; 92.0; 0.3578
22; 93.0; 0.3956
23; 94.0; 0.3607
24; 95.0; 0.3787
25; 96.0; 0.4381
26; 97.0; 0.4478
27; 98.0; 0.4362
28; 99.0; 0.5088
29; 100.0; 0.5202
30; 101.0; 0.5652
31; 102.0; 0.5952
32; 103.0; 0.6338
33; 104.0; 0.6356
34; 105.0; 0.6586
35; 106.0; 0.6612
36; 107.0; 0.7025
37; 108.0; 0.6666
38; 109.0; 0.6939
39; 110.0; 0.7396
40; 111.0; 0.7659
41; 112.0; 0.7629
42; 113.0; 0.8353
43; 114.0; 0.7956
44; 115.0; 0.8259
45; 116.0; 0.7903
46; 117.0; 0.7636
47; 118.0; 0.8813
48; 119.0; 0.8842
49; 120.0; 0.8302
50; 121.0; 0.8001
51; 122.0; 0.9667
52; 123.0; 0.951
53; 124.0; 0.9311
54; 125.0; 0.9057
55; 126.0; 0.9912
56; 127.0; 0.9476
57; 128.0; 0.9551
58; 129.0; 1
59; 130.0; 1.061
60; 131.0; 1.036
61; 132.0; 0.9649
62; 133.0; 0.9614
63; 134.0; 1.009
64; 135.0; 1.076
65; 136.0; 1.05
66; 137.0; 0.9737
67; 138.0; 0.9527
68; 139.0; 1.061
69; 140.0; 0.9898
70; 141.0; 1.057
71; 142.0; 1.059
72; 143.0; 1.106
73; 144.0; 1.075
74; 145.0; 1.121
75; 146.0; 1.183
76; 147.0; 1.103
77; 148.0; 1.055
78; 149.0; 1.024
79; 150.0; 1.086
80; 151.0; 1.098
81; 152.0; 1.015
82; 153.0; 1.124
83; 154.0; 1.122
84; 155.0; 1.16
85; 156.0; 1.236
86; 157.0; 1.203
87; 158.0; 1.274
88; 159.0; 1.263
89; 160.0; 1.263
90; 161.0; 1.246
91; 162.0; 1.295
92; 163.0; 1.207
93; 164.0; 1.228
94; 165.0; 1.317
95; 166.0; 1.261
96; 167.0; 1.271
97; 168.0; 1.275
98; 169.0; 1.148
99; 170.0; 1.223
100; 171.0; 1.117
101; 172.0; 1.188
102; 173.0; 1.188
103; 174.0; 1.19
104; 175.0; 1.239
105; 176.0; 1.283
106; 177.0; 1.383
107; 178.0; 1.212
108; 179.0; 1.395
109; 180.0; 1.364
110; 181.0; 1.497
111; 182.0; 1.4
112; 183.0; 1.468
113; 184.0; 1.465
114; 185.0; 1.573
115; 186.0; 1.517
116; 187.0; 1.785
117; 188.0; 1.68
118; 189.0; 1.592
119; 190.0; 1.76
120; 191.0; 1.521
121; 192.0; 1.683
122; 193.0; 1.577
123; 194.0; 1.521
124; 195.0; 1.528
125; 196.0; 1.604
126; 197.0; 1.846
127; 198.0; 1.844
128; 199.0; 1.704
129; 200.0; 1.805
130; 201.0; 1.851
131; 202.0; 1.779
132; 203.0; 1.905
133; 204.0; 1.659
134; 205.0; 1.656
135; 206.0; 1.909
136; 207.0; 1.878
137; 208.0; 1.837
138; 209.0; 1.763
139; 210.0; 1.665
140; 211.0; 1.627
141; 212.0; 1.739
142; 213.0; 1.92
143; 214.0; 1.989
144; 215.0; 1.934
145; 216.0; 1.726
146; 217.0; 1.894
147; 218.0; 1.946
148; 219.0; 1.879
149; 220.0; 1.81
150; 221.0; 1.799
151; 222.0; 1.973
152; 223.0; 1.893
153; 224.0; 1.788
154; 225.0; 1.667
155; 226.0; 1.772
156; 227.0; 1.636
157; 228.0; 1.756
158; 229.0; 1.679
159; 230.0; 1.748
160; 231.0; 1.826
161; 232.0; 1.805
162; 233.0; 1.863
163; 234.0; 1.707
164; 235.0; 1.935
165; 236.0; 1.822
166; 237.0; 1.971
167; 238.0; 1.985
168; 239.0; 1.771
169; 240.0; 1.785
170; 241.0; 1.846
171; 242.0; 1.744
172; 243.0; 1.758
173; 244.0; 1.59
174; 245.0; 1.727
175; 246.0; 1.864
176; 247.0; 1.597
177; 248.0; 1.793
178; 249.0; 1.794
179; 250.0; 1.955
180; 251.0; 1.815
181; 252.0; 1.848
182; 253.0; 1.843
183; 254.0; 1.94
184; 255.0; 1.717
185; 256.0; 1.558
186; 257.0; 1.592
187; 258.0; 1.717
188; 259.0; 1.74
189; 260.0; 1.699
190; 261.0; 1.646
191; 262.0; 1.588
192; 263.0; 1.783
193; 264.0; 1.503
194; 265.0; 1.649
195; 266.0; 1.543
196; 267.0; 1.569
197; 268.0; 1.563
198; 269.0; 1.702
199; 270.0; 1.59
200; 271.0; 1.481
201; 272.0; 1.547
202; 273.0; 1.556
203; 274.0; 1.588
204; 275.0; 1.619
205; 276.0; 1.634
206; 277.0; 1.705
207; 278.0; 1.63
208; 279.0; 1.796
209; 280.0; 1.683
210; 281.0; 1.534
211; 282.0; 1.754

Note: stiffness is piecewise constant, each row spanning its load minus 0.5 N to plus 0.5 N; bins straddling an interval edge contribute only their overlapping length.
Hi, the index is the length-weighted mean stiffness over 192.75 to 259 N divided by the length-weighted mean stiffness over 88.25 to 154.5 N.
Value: 2.17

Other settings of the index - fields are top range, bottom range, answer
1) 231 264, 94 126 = 2.50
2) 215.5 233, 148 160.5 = 1.56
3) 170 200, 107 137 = 1.67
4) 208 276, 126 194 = 1.42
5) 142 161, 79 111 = 2.59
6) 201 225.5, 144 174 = 1.54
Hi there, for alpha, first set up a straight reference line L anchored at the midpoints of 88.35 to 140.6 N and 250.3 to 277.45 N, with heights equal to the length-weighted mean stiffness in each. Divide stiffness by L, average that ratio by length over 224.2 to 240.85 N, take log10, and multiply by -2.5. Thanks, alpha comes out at -0.22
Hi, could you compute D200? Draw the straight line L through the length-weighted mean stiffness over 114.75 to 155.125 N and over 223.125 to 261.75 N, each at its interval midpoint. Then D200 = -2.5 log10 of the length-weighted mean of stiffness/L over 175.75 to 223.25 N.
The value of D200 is -0.155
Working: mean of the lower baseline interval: 0.998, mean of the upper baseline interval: 1.77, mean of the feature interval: 1.69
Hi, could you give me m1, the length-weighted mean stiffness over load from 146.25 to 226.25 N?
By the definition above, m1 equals 1.51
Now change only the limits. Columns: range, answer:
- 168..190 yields 1.38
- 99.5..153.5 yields 0.906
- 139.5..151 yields 1.08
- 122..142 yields 0.994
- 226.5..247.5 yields 1.78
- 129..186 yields 1.18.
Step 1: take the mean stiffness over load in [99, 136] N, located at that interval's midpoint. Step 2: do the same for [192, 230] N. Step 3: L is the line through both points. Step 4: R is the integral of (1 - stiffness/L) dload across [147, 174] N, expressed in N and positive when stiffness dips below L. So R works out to 1.6 N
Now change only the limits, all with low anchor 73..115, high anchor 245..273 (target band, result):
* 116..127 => -4.0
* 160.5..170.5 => -2.7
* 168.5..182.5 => -2.8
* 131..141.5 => -3.4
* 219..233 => -3.4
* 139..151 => -3.6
